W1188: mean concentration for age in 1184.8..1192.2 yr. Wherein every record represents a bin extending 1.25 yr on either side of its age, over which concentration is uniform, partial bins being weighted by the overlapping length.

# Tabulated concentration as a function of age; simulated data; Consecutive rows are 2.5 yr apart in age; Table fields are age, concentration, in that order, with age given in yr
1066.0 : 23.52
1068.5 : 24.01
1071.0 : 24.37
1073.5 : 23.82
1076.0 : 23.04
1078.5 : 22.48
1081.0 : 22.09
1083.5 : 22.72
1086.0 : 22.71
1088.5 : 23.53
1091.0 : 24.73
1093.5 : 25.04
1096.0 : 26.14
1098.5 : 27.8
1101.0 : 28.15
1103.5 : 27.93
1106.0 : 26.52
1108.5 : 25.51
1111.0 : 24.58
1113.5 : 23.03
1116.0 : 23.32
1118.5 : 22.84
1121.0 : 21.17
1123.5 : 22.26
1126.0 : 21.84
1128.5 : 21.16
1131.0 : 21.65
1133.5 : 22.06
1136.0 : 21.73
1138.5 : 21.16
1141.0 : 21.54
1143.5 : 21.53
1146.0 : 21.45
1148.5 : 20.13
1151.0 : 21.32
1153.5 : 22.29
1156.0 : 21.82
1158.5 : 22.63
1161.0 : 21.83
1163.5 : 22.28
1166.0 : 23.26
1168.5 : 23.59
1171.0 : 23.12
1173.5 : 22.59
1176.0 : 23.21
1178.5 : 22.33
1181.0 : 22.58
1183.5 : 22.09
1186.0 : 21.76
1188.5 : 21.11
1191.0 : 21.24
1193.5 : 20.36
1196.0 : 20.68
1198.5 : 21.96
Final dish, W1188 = 21.4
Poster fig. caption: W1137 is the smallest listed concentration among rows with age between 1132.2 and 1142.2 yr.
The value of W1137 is 21.16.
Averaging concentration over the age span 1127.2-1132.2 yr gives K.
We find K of 21.4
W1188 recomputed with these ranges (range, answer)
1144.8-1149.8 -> 20.8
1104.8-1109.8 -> 26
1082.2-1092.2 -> 23.4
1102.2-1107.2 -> 27.2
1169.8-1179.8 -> 22.8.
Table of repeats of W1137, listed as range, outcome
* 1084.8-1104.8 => 22.71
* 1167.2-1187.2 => 21.76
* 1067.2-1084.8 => 22.09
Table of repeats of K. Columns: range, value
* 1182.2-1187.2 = 21.9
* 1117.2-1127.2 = 22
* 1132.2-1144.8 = 21.6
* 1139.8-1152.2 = 21.2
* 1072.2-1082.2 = 22.9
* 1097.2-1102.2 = 28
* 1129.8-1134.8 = 21.9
